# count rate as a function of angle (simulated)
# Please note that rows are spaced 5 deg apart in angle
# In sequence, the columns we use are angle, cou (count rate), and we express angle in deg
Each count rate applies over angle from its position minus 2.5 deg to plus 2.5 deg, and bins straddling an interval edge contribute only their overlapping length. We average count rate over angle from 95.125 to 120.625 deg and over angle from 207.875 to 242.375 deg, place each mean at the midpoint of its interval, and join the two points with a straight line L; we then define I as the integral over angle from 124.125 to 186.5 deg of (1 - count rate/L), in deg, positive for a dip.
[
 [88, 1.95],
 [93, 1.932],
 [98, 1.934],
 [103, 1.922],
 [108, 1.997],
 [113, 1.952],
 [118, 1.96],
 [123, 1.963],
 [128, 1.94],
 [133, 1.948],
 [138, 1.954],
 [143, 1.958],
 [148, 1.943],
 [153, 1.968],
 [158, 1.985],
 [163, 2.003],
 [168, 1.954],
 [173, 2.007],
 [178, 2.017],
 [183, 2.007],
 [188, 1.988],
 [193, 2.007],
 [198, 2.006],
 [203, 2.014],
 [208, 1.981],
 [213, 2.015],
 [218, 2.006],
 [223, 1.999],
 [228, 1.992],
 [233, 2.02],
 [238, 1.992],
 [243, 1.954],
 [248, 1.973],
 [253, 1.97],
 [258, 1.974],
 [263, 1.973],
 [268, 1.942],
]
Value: -0.1 deg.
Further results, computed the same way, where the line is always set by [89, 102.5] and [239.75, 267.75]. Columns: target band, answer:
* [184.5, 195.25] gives -0.2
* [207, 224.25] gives -0.4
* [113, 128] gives -0.1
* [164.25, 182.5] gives -0.4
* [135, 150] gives -0.1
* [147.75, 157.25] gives -0.1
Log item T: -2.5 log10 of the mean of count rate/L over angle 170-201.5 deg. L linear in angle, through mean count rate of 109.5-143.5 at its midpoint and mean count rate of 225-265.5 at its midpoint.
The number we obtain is -0.02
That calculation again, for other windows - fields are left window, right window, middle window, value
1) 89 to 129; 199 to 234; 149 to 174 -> -0.002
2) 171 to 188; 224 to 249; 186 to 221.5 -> -0.002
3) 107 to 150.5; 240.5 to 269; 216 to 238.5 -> -0.021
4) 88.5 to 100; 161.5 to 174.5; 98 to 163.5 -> 0.001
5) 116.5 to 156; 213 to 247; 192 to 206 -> -0.015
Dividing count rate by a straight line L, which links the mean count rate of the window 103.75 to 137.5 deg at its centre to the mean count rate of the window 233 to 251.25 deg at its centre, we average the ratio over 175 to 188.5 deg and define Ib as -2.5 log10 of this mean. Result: -0.021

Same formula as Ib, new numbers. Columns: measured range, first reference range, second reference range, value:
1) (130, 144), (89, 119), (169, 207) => 0.01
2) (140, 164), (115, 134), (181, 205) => 0.00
